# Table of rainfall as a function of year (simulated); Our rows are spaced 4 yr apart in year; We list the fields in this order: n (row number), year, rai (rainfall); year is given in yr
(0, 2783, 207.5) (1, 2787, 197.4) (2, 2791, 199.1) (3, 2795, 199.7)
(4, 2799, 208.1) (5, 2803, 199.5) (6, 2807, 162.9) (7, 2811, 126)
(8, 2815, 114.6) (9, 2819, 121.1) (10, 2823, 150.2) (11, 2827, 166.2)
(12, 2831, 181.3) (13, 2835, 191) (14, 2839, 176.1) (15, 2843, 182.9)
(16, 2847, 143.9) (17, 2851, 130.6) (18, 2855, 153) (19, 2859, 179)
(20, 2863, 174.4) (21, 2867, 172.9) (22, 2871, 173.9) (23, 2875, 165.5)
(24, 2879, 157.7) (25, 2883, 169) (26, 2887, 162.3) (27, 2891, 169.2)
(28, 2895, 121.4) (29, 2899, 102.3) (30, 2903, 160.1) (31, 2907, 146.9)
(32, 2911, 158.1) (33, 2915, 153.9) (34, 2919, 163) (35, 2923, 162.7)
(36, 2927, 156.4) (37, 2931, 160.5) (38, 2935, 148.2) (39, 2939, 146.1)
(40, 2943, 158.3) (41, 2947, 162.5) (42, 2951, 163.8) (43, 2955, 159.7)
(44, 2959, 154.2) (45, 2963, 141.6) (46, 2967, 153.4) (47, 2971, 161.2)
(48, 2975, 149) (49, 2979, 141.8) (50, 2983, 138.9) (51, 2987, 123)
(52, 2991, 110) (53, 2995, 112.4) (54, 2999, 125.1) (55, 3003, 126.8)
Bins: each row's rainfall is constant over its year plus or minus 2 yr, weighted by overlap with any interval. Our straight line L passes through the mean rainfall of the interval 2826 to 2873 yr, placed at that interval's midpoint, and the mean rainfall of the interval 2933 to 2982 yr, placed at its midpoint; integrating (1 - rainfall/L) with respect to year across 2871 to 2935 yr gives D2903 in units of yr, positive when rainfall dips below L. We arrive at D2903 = 2.6 yr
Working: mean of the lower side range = 169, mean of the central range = 154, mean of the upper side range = 153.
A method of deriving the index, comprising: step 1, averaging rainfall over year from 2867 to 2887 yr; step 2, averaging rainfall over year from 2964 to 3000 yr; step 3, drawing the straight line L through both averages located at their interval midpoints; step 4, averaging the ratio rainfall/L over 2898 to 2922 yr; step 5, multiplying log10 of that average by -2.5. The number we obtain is 0.048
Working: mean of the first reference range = 167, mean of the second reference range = 135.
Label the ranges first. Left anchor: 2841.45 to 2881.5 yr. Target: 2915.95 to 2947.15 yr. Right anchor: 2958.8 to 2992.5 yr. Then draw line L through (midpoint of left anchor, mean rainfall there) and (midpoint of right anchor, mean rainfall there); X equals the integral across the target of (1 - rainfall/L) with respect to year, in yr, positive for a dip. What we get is -1.47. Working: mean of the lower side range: 163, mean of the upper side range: 141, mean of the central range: 157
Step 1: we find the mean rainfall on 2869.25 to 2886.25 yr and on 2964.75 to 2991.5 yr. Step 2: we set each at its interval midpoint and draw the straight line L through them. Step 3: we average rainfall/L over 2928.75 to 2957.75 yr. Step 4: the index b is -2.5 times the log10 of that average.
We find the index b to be -0.05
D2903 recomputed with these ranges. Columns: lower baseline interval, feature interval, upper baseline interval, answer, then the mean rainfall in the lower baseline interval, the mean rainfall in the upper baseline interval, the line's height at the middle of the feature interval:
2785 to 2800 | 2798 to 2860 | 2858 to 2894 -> 8.47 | 201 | 168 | 186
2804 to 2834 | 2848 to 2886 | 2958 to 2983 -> -3.61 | 149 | 149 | 149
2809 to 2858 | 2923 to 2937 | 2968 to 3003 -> -1.56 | 154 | 133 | 140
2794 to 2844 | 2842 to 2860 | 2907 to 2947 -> 0.91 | 167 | 156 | 164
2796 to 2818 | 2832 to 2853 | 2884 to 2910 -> -1.37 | 162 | 145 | 155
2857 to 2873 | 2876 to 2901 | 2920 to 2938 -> 3.09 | 175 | 157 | 168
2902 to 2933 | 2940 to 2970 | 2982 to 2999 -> -3.80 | 158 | 120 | 139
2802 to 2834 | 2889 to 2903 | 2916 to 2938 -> 1.87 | 152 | 157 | 156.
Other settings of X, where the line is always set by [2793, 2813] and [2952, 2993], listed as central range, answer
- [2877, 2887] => 0.0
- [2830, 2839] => -0.6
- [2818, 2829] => 1.7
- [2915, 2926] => -0.4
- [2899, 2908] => 0.9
